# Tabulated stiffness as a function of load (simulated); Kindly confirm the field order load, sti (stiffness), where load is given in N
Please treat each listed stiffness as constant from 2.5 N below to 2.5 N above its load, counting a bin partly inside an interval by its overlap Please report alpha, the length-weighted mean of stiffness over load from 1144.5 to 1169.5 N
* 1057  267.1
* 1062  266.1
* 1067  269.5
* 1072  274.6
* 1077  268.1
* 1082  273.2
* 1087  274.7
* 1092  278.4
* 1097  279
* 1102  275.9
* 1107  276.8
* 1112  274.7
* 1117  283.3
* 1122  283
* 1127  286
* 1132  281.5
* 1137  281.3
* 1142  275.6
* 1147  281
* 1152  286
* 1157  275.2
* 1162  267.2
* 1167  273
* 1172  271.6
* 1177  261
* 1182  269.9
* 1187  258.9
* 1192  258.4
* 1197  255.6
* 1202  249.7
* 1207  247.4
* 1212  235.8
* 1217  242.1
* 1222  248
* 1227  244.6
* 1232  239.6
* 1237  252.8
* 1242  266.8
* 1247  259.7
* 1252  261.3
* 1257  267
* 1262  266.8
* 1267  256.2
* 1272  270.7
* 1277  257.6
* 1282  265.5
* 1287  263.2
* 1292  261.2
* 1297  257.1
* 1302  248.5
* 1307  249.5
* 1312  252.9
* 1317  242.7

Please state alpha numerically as 276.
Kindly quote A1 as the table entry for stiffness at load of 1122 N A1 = 283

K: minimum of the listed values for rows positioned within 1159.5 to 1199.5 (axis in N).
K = 255.6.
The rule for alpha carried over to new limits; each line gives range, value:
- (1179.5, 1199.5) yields 261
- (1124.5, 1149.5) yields 281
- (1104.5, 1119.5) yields 278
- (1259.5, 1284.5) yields 263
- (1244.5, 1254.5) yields 260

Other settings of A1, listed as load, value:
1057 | 267.1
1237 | 252.8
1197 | 255.6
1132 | 281.5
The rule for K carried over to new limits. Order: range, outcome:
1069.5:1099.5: 268.1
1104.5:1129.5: 274.7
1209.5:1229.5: 235.8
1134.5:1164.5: 267.2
